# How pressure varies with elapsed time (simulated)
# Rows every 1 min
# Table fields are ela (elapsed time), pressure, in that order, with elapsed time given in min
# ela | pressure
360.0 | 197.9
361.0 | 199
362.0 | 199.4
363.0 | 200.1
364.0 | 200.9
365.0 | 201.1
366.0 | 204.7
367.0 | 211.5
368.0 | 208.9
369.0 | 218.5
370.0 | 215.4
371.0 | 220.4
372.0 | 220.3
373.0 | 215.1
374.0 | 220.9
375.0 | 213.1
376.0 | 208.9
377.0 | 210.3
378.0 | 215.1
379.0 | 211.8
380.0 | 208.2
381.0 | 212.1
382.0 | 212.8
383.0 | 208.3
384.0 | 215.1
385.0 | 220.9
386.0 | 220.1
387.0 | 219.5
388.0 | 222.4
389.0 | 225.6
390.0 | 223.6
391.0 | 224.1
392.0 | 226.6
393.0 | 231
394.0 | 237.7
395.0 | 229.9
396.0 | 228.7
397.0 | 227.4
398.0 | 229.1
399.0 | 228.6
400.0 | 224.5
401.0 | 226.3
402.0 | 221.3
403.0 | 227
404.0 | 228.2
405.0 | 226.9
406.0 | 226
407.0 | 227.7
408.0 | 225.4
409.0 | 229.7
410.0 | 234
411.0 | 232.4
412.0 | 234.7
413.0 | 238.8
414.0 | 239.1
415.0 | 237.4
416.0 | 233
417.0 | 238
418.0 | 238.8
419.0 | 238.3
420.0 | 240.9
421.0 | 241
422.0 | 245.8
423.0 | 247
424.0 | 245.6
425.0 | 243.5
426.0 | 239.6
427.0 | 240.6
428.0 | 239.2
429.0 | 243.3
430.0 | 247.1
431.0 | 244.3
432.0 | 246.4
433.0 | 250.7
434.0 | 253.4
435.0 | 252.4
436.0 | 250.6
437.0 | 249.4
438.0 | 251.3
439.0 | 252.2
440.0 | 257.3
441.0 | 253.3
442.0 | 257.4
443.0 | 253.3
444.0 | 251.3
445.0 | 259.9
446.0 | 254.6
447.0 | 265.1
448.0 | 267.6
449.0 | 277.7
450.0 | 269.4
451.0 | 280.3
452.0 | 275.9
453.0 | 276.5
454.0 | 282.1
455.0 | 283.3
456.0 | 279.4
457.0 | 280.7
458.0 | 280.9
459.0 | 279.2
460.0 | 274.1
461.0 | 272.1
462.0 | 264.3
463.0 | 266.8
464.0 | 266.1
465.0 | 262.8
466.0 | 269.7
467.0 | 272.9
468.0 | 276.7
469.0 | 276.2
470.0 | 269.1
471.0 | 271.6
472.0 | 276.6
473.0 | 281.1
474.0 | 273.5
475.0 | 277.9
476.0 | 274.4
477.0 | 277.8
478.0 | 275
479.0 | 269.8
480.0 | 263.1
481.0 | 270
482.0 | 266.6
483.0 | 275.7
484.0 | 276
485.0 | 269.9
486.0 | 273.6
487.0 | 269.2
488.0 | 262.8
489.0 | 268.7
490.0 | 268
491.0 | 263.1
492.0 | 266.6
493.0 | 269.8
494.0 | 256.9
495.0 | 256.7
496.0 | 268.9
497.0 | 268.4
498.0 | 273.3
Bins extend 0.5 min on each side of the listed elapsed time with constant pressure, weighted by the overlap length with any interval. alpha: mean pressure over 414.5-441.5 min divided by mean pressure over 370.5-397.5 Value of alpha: 1.12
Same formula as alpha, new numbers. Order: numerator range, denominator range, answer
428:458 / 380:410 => 1.16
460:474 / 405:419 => 1.16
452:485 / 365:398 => 1.25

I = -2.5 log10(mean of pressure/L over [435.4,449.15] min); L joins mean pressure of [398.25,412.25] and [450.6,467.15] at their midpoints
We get 0.015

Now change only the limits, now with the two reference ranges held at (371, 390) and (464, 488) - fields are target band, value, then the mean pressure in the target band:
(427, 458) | -0.032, 260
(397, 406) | 0.008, 227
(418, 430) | -0.003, 242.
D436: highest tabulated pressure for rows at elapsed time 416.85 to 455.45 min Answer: 283.3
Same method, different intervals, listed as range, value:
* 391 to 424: 247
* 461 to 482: 281.1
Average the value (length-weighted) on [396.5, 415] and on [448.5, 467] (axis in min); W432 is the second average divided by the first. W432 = 1.20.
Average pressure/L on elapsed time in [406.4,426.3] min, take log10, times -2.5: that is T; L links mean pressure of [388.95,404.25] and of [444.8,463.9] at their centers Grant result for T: 0.03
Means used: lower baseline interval 228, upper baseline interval 273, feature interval 237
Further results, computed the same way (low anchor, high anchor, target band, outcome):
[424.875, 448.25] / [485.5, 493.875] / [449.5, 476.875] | -0.06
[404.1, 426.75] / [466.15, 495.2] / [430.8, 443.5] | -0.02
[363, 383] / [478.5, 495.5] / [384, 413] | -0.01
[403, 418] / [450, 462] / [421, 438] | 0.02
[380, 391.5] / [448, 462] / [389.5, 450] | 0.03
